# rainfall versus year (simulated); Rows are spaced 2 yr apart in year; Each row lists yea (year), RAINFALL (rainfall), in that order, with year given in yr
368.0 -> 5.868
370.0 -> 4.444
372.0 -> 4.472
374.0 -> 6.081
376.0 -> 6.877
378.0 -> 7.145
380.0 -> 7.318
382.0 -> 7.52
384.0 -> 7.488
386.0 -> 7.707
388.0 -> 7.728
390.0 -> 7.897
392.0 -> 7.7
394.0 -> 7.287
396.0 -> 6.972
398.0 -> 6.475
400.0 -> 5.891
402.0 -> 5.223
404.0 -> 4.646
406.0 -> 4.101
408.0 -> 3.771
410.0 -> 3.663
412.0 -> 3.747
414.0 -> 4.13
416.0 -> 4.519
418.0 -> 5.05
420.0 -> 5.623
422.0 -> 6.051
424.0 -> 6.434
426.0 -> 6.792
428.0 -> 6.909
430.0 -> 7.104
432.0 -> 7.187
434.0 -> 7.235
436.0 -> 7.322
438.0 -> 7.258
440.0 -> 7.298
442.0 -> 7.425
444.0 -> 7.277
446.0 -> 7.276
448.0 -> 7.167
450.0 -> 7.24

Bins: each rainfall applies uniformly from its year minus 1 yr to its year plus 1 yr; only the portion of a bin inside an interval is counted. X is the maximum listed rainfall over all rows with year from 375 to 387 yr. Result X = 7.707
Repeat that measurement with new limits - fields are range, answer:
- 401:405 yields 5.223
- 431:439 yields 7.322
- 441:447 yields 7.425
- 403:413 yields 4.646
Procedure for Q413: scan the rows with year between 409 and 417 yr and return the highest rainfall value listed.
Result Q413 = 4.519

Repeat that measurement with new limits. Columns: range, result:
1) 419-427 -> 6.792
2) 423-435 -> 7.235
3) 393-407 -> 7.287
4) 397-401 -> 6.475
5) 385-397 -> 7.897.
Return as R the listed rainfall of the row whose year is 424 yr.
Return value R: 6.434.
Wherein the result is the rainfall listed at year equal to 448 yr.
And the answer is 7.167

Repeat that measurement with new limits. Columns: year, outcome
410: 3.663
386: 7.707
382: 7.52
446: 7.276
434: 7.235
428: 6.909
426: 6.792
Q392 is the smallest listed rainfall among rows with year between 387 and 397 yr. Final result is 6.972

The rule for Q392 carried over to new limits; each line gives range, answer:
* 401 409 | 3.771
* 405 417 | 3.663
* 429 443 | 7.104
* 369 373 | 4.444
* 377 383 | 7.145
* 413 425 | 4.13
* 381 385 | 7.488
